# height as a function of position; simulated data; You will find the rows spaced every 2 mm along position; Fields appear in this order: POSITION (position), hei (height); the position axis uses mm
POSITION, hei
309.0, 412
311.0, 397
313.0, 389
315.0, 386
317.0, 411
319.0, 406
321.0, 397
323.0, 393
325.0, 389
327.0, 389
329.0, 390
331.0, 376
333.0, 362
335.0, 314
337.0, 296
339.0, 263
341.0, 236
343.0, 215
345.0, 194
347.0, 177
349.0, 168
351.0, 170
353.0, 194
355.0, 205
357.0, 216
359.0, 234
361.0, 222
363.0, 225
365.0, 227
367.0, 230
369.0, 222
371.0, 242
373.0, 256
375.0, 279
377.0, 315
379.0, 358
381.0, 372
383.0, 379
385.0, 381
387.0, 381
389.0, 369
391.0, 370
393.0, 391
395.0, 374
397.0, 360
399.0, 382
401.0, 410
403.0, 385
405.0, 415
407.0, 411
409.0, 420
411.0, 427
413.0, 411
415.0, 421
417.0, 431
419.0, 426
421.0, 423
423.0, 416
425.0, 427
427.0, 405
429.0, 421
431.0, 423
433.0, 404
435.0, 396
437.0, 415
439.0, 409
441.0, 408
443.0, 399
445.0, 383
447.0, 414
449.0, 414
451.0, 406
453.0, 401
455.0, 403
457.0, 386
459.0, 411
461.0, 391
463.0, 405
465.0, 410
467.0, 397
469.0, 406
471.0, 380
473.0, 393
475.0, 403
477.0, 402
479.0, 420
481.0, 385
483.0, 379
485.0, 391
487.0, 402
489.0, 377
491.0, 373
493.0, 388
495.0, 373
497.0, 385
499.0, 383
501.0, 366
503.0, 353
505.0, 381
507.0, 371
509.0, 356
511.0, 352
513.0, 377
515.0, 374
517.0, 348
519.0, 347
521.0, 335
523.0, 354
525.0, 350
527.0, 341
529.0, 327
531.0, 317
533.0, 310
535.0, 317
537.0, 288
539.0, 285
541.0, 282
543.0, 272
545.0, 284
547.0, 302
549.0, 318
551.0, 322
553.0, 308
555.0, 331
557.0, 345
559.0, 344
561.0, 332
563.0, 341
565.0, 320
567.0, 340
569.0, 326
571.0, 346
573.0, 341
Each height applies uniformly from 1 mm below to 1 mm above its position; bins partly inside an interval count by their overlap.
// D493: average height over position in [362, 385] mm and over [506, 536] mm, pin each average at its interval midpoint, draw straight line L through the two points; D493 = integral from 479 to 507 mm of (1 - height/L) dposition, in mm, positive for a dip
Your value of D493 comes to -3.94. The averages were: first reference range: 287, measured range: 381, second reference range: 345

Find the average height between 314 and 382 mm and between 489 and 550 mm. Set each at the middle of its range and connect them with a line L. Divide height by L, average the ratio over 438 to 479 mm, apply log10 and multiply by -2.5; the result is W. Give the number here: -0.24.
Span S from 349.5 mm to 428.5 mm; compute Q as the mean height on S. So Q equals 337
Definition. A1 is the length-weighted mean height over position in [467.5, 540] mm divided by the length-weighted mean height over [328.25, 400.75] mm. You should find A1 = 1.26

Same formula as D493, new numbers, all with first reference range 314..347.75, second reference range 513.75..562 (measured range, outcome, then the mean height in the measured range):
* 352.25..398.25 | 4.4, 297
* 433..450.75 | -4.3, 405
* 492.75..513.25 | -3.0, 371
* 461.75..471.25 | -2.2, 401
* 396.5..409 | -2.7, 397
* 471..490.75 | -4.2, 393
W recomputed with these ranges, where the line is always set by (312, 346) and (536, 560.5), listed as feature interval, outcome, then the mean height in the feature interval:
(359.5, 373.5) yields 0.40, 231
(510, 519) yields -0.16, 361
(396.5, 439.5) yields -0.25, 411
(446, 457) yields -0.25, 406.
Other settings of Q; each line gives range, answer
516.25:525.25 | 346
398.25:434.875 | 414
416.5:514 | 396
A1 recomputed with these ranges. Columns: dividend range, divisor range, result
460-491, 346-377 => 1.79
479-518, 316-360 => 1.29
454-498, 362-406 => 1.18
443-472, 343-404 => 1.39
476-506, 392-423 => 0.95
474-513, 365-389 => 1.23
